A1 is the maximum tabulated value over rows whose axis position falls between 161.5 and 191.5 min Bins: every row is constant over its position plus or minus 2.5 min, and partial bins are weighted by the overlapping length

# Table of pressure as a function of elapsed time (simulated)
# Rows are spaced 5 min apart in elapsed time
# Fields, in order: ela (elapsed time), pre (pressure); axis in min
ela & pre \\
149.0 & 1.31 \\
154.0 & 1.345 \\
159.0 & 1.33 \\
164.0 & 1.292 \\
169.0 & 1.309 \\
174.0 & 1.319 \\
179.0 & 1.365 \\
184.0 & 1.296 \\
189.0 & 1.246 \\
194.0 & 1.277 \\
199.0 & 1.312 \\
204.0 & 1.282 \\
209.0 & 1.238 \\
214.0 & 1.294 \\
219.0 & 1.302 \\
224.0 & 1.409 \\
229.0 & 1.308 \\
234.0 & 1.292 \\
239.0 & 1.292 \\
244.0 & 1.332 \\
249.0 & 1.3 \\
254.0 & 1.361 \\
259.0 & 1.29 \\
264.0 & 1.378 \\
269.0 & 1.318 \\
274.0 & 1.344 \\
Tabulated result 1.365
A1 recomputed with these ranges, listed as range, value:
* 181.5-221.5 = 1.312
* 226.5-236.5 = 1.308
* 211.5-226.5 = 1.409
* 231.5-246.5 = 1.332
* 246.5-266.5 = 1.378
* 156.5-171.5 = 1.33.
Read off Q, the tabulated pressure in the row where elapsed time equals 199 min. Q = 1.312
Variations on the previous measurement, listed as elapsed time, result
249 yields 1.3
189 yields 1.246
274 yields 1.344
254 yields 1.361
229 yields 1.308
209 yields 1.238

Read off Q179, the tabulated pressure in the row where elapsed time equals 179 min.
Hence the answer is 1.365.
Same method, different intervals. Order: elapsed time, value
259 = 1.29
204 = 1.282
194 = 1.277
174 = 1.319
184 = 1.296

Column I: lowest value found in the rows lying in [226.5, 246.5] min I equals 1.292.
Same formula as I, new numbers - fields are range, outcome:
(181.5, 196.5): 1.246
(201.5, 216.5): 1.238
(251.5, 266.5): 1.29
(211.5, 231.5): 1.294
